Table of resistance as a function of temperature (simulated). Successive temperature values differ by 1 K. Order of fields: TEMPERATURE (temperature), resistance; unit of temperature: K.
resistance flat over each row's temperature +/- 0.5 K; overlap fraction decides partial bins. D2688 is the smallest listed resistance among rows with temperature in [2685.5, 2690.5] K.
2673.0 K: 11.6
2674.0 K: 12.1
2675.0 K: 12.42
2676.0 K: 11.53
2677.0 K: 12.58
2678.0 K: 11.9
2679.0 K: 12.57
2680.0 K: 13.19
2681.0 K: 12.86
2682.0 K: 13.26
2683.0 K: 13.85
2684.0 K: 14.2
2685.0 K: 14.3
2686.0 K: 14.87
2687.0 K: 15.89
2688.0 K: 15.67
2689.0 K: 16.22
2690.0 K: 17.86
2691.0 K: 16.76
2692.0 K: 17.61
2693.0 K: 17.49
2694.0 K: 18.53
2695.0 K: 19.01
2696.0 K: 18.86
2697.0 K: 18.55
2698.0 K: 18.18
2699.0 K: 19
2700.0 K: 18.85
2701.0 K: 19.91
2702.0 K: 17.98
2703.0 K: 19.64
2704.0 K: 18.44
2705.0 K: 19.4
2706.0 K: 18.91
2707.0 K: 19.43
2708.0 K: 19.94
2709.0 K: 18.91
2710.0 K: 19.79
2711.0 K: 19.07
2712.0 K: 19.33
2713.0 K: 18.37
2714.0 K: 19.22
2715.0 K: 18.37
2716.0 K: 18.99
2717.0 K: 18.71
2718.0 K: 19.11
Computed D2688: 14.87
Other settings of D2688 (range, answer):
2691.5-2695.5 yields 17.49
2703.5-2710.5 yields 18.44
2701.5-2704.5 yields 17.98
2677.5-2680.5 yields 11.9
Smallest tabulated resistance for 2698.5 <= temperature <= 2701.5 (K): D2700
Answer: 18.85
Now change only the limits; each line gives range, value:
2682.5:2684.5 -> 13.85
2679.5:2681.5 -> 12.86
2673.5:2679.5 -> 11.53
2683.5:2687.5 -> 14.2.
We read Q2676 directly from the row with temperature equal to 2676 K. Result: 11.53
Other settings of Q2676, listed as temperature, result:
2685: 14.3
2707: 19.43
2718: 19.11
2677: 12.58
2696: 18.86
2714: 19.22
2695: 19.01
